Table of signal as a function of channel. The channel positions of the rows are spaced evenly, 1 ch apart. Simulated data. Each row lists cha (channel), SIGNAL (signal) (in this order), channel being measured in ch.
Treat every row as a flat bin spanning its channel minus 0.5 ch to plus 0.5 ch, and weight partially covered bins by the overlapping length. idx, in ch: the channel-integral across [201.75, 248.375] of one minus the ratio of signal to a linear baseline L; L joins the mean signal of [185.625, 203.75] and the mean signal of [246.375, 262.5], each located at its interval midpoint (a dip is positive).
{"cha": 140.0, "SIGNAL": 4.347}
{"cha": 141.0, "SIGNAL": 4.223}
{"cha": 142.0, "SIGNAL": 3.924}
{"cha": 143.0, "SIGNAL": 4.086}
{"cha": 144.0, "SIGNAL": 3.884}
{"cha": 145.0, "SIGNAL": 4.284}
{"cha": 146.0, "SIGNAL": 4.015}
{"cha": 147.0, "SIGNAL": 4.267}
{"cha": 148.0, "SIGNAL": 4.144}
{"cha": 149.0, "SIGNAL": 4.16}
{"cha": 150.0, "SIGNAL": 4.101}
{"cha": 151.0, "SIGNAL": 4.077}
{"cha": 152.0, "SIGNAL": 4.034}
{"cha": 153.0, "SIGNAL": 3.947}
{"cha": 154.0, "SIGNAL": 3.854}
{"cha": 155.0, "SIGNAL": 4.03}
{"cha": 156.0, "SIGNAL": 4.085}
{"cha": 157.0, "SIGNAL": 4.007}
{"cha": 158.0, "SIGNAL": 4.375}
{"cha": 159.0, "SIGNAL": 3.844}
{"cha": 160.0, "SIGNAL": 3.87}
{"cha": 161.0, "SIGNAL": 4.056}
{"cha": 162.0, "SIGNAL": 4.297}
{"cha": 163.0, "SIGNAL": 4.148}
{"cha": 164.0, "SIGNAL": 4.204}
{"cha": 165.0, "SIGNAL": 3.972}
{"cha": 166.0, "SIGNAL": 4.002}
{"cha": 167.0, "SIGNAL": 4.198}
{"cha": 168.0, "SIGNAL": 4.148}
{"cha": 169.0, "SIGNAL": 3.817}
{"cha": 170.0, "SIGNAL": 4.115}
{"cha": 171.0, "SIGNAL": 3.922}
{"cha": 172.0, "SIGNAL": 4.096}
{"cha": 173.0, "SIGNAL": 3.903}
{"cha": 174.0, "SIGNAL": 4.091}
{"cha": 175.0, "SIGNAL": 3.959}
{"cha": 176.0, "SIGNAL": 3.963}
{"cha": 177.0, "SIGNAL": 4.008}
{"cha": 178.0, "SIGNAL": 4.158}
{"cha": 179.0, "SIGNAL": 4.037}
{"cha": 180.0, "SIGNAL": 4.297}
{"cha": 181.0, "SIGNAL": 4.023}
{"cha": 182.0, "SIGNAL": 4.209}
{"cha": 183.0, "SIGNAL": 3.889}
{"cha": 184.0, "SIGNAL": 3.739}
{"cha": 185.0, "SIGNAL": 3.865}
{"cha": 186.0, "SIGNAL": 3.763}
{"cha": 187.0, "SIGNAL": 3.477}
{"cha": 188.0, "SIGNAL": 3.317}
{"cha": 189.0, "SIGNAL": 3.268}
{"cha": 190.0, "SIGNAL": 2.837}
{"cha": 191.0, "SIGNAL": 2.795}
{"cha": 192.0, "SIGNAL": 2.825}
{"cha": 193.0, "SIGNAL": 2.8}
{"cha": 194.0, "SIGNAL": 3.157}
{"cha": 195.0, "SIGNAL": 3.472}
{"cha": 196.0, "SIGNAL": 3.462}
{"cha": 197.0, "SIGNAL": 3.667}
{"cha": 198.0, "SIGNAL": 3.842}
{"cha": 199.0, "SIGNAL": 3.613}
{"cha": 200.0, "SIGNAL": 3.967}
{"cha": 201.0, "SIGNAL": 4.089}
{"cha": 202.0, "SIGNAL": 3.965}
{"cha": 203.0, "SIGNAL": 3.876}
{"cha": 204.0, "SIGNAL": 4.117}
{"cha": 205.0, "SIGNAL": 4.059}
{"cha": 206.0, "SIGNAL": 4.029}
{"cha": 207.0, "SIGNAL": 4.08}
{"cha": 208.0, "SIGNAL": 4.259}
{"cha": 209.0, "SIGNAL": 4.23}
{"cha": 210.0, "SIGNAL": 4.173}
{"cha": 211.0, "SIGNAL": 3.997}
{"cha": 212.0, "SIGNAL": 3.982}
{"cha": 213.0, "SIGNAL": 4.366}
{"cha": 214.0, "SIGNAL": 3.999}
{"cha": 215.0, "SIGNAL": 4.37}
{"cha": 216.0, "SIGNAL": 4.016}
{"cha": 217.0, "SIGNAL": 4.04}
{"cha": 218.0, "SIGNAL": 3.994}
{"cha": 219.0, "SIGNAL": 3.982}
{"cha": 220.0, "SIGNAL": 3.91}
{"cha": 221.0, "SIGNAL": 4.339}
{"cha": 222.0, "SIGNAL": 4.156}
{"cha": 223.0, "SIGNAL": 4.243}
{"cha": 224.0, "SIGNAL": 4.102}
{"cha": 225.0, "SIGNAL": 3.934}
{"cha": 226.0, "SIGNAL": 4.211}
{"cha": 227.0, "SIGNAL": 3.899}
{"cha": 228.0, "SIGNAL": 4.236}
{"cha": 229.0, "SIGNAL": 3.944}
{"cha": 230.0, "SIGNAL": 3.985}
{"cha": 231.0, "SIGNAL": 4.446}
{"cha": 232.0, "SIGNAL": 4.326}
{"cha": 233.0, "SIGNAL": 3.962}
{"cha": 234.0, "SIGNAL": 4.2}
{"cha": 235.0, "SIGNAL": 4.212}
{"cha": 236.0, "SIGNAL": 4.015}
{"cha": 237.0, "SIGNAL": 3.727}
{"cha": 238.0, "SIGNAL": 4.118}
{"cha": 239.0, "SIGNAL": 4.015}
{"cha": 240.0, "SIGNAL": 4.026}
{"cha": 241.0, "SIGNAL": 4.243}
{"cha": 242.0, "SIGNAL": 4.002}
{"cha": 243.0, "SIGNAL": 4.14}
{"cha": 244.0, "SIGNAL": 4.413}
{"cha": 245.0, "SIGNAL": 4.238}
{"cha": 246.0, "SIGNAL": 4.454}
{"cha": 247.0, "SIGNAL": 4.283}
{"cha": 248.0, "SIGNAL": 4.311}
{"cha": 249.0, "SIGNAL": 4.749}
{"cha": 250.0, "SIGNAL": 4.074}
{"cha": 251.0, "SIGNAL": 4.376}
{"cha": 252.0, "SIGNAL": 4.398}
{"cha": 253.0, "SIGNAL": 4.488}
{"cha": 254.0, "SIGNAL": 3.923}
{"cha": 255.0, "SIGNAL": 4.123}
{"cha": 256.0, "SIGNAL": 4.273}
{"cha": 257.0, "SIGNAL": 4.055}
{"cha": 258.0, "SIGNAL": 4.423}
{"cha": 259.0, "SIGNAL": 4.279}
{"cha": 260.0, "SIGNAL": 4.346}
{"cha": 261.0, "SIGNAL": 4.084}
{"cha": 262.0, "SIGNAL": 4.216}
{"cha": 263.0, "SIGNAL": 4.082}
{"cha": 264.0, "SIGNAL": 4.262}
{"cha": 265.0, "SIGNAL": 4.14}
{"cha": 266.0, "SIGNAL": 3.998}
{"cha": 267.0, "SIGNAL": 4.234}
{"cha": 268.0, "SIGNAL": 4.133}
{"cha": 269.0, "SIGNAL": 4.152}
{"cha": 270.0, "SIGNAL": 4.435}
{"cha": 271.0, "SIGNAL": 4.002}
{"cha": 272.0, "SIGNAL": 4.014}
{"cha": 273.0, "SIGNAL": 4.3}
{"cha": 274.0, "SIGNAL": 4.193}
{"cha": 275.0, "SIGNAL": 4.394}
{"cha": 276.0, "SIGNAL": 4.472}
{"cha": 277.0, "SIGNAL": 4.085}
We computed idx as -3.0 ch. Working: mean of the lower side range 3.46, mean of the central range 4.12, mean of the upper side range 4.28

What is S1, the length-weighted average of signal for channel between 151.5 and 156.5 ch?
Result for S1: 3.99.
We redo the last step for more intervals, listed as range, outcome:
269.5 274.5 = 4.19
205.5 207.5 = 4.05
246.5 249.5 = 4.45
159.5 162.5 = 4.07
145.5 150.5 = 4.14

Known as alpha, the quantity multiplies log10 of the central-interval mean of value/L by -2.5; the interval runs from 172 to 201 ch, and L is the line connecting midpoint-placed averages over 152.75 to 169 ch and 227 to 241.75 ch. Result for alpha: 0.11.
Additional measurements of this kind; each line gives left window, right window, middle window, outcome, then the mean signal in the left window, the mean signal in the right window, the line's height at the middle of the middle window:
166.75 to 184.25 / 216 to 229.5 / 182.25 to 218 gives 0.08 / 4.03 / 4.07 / 4.05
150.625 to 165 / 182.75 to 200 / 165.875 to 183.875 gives -0.09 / 4.06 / 3.41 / 3.73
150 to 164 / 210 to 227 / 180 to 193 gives 0.16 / 4.06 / 4.1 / 4.08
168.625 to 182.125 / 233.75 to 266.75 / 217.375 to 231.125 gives 0.02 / 4.04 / 4.2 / 4.15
